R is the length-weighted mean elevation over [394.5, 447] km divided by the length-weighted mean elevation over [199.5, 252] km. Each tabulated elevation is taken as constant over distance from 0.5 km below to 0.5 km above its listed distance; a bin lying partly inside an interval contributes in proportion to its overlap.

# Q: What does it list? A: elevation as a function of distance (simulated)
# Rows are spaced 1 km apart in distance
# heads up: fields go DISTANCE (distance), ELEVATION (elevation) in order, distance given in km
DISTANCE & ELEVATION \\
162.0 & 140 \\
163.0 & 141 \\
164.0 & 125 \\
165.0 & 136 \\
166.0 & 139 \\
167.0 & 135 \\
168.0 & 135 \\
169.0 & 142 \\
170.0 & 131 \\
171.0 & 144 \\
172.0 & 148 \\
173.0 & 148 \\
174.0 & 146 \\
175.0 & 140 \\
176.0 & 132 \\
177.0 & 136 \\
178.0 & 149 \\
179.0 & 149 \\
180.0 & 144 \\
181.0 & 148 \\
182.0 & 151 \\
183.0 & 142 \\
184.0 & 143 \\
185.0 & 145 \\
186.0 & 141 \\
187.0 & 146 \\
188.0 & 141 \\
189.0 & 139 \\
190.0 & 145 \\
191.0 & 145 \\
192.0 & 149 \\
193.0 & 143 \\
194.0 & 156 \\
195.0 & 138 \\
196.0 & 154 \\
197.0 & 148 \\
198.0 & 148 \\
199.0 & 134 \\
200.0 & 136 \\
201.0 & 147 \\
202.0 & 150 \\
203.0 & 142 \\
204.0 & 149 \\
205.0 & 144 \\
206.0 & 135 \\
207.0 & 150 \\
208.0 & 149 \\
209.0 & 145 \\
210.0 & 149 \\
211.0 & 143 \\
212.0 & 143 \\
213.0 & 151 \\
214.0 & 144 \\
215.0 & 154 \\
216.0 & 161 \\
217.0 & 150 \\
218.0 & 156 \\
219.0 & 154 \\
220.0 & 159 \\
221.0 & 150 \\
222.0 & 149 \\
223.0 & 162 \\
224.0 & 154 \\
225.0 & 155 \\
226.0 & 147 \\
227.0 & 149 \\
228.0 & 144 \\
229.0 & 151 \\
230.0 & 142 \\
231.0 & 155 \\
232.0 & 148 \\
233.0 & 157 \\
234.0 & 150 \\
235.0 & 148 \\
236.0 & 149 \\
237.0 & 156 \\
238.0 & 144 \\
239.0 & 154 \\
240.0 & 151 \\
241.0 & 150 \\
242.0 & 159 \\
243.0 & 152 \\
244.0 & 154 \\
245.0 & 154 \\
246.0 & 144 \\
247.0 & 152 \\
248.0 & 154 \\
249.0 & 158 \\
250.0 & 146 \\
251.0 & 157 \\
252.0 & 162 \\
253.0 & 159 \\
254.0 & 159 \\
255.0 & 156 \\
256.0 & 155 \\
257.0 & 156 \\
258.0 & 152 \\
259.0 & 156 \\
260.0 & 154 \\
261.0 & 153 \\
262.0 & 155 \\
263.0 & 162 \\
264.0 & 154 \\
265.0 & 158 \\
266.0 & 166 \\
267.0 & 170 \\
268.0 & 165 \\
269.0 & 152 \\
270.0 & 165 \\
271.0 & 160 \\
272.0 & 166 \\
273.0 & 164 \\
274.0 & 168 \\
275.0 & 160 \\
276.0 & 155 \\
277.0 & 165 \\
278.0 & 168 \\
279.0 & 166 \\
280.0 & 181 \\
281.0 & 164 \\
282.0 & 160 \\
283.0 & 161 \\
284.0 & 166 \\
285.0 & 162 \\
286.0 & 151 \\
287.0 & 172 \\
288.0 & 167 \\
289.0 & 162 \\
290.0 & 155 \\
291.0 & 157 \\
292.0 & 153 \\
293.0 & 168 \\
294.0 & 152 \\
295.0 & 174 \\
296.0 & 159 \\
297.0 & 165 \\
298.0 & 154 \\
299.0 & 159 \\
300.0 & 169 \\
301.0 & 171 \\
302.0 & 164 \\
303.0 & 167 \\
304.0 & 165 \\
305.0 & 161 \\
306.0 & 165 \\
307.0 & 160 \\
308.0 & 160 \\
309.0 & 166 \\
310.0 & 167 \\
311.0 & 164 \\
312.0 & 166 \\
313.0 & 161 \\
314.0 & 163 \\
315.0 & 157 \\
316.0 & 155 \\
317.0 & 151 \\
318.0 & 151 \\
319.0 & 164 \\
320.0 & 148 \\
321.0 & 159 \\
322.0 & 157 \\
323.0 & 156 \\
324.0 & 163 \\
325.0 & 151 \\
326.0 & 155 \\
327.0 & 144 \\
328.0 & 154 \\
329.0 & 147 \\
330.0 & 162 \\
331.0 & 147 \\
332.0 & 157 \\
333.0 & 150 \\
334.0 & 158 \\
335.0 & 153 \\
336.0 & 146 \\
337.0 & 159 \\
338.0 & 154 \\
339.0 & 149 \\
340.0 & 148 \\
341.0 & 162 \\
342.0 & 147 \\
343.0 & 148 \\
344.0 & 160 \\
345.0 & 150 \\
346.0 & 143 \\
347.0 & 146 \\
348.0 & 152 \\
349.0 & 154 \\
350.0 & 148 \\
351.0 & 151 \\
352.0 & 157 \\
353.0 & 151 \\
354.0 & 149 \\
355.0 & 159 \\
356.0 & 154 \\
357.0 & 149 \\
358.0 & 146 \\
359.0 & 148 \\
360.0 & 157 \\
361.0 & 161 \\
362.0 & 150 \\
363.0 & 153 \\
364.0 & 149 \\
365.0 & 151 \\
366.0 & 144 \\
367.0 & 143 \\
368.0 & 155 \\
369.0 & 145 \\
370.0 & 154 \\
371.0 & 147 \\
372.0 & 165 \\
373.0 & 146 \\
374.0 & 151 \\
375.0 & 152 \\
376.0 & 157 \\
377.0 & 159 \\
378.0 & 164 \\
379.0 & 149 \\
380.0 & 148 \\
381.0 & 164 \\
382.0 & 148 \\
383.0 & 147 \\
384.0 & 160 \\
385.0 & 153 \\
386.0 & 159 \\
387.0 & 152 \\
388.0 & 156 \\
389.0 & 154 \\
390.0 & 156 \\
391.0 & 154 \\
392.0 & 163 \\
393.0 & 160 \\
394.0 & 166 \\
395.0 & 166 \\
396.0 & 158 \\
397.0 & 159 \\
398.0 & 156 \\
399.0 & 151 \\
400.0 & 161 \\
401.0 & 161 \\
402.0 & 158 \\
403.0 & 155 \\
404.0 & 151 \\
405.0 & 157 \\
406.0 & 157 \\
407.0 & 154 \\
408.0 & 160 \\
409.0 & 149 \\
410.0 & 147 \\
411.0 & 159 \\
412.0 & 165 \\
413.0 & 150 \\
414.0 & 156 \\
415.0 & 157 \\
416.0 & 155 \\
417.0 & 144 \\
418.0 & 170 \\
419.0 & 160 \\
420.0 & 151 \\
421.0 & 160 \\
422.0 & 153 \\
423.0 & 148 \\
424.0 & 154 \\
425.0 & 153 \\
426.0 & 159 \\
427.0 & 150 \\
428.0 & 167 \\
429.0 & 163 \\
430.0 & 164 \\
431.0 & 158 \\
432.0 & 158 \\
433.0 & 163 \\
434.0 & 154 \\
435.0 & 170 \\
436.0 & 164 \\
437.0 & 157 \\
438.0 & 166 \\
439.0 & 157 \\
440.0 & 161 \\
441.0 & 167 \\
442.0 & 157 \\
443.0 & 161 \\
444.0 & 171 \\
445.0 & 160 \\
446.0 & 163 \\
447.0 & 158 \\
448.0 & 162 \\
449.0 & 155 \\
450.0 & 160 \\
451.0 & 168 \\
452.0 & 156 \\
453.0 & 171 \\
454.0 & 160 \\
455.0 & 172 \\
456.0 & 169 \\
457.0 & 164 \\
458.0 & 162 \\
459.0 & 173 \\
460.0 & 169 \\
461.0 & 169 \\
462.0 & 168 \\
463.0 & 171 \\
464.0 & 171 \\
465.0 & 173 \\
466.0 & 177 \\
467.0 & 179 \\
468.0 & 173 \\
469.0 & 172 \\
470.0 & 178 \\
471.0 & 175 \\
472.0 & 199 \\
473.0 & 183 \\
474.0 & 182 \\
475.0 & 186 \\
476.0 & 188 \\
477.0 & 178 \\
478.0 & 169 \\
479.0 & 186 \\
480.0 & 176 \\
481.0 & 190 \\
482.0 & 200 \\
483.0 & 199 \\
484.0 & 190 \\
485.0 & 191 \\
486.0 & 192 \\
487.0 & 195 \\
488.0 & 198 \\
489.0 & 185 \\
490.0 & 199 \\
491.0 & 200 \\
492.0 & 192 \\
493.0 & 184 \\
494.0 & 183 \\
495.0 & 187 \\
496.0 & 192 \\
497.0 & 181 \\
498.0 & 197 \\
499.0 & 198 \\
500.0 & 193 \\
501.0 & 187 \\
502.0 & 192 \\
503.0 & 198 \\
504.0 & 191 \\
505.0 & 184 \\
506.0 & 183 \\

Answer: 1.1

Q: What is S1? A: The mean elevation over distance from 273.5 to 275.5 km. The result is 164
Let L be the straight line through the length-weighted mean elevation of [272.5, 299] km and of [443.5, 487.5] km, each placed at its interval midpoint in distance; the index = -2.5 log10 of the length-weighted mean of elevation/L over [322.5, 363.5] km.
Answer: 0.10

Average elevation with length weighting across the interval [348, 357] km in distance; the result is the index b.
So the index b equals 153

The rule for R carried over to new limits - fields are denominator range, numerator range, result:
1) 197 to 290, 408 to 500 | 1.10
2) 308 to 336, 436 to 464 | 1.05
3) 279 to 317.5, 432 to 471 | 1.02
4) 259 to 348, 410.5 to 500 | 1.08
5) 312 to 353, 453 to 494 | 1.18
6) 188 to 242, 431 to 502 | 1.18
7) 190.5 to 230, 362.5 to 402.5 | 1.04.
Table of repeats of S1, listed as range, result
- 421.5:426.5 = 153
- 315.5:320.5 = 154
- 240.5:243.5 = 154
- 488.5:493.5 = 192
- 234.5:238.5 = 149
